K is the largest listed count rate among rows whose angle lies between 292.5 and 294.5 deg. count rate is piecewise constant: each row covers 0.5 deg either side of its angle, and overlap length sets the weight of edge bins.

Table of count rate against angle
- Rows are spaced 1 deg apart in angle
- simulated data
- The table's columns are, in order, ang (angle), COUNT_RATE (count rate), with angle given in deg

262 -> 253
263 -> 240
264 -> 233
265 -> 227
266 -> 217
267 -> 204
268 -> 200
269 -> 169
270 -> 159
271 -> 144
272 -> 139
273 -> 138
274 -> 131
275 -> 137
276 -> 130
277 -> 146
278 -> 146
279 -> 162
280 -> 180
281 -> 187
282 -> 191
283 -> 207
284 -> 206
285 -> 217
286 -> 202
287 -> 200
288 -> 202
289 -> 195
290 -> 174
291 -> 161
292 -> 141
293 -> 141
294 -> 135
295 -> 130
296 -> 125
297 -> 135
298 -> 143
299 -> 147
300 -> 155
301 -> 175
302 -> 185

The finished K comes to 141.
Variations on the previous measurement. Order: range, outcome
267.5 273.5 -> 200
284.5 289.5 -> 217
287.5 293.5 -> 202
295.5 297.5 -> 135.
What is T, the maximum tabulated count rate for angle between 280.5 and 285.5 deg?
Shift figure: 217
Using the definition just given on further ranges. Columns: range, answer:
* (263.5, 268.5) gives 233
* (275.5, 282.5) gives 191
